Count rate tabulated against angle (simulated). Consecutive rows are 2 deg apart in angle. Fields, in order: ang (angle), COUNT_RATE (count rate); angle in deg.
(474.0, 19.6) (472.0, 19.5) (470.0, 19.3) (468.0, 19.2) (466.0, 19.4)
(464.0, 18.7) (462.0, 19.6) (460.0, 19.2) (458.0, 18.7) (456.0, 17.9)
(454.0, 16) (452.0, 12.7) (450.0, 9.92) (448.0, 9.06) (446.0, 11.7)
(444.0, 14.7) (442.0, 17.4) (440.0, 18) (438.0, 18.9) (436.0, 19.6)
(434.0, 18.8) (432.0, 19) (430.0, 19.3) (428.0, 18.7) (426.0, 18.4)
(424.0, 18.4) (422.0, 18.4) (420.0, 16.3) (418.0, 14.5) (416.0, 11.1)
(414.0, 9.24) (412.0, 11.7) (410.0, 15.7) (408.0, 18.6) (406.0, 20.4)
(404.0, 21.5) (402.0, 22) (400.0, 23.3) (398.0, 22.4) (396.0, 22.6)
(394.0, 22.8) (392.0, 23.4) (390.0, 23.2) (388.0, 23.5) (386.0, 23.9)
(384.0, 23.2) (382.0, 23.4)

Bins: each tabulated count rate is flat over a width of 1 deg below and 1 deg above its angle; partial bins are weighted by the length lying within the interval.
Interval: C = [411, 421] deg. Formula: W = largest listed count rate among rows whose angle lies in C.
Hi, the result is 16.3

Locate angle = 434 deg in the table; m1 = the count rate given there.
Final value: 18.8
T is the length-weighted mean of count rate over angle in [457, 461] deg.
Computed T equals 18.9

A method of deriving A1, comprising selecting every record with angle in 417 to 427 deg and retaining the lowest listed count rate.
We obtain 14.5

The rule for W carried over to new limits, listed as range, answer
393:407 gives 23.3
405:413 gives 20.4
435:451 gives 19.6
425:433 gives 19.3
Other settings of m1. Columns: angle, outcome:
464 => 18.7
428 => 18.7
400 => 23.3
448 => 9.06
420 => 16.3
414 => 9.24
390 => 23.2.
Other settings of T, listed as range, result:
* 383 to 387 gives 23.5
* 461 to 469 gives 19.2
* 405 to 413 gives 16.6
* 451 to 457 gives 15.5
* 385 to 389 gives 23.7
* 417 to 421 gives 15.4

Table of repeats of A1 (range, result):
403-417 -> 9.24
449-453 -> 9.92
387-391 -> 23.2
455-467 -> 17.9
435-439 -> 18.9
